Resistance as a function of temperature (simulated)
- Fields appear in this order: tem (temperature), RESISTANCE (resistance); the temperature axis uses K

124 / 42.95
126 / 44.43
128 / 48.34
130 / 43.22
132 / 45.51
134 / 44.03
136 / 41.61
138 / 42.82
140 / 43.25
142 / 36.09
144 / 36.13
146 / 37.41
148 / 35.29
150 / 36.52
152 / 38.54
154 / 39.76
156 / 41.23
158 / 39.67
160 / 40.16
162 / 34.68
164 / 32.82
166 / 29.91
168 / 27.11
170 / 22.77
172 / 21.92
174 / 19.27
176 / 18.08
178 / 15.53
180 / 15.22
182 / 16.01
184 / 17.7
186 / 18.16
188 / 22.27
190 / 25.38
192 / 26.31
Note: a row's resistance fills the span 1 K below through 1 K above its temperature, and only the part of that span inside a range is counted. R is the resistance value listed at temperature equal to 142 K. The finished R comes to 36.09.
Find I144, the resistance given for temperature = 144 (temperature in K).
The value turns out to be 36.13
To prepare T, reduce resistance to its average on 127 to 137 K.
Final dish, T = 44.5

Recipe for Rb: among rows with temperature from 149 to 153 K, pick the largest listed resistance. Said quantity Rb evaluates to 38.54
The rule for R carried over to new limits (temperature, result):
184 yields 17.7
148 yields 35.29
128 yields 48.34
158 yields 39.67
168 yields 27.11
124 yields 42.95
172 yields 21.92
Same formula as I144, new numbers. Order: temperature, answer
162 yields 34.68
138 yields 42.82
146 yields 37.41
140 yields 43.25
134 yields 44.03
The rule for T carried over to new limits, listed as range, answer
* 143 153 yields 36.8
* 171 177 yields 19.8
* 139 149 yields 37.6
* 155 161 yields 40.4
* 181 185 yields 16.9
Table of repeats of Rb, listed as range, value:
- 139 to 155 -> 43.25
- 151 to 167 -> 41.23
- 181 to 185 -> 17.7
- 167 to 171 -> 27.11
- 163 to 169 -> 32.82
